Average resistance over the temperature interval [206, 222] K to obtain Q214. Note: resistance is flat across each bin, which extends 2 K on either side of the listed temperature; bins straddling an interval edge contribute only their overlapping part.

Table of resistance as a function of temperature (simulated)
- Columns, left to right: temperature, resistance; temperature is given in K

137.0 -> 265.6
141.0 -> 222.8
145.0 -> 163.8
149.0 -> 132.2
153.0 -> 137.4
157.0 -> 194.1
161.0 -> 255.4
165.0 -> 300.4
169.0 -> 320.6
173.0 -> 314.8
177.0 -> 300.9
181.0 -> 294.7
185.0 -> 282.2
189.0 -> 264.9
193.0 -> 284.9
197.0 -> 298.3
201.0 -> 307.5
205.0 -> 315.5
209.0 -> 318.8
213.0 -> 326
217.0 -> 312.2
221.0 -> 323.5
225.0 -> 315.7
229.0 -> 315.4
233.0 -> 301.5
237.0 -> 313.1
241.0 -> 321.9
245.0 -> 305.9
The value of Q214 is 320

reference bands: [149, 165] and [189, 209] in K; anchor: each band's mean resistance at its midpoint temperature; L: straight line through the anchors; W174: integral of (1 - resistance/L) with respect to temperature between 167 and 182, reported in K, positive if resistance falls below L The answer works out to -4.2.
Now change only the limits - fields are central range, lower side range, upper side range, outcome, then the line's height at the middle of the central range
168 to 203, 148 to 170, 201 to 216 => -3.08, 274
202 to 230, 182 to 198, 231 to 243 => -1.79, 299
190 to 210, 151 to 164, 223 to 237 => -2.66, 267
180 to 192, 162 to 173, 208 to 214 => 1.28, 313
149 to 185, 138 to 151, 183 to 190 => -3.81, 231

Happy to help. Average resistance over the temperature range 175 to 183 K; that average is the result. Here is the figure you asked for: 298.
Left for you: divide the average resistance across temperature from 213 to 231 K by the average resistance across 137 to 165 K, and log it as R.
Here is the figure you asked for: 1.60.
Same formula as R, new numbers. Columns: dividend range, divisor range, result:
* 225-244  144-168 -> 1.54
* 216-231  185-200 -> 1.12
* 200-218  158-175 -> 1.09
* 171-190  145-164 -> 1.59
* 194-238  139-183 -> 1.30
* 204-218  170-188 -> 1.07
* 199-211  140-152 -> 1.89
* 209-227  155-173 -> 1.17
